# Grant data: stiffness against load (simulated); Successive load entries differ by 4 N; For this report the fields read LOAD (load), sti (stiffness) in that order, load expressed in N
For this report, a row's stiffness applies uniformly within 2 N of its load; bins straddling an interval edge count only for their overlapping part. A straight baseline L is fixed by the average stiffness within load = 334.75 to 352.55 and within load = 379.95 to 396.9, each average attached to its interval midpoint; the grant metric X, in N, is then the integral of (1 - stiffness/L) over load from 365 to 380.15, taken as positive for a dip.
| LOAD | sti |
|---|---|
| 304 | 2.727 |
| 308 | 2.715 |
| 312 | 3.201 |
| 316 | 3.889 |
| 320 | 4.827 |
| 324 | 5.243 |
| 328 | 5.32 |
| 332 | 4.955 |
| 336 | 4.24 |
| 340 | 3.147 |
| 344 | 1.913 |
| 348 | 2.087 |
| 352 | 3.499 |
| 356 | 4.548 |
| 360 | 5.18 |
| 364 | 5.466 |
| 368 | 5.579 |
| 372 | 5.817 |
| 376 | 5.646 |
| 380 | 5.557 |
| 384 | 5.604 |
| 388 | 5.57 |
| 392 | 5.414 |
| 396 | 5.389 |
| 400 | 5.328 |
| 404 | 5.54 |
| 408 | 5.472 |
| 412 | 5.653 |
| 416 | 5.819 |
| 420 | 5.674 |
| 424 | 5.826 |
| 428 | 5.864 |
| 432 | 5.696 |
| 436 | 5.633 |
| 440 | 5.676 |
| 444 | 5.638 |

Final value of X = -3.6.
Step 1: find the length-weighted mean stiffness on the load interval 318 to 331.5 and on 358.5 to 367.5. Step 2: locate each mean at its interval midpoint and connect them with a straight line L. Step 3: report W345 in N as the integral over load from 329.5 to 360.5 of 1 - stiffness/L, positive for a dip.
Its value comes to 9.4 N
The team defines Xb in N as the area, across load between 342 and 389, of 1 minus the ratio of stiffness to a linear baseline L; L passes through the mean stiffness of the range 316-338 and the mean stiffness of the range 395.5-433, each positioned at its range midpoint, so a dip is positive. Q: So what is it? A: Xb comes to 4.7 N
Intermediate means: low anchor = 4.82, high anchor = 5.63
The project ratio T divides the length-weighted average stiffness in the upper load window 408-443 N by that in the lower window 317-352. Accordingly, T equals 1.45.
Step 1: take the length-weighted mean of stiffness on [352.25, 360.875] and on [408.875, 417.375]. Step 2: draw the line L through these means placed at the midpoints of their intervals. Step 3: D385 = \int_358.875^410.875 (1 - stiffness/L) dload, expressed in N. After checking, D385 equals -4.19 N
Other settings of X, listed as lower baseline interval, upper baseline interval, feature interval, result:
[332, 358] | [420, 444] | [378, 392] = -3.5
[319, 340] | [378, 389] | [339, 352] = 6.5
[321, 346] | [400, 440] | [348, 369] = 0.3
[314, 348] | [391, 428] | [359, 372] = -2.1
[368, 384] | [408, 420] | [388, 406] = 0.7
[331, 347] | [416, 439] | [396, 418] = -1.5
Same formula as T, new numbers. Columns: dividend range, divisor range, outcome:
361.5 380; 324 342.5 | 1.26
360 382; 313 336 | 1.18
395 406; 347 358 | 1.55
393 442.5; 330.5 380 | 1.28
